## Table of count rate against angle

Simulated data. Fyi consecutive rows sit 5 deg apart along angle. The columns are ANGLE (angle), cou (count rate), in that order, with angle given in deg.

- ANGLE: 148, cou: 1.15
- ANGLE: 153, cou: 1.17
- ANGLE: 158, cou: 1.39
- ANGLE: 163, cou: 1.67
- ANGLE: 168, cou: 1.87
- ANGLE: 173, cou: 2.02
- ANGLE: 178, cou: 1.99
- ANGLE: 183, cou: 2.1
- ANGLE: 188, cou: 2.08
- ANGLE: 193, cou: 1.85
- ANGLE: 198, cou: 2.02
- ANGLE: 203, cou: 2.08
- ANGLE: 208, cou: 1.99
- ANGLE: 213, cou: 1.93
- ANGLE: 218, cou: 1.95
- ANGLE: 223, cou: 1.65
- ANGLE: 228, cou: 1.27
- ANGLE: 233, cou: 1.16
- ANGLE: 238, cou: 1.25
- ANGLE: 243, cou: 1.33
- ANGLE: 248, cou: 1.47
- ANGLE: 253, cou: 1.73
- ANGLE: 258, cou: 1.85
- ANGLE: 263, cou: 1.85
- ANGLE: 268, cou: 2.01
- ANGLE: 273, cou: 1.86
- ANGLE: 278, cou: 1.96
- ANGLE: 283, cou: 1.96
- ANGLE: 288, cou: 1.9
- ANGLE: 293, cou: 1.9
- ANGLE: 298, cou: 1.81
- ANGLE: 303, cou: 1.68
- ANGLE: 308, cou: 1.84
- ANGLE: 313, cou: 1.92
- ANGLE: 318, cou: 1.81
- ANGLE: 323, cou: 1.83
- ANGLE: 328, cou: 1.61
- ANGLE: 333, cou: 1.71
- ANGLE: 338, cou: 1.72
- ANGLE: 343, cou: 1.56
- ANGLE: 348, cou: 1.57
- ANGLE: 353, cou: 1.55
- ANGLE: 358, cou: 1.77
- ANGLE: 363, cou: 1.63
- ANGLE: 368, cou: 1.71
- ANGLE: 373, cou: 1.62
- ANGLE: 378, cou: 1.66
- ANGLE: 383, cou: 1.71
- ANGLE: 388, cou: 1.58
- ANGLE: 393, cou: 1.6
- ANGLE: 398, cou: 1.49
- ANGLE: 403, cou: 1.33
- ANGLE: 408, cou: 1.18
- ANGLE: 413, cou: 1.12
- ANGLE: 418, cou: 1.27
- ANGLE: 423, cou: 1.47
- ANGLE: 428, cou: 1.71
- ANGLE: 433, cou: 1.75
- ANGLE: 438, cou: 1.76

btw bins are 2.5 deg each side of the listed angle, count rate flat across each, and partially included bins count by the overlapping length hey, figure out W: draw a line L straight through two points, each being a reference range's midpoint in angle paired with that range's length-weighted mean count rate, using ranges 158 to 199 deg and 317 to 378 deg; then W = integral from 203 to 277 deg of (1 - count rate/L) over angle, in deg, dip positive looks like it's 5.7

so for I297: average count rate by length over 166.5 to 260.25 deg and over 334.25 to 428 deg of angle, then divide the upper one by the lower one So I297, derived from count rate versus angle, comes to 0.9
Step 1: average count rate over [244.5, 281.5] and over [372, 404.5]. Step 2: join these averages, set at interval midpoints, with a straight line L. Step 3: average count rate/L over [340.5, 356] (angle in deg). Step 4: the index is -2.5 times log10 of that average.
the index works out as 0.056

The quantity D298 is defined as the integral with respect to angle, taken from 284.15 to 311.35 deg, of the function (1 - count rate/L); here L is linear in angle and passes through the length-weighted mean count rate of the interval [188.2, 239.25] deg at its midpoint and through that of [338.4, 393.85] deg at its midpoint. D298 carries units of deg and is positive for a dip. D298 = -2.4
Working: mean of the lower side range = 1.74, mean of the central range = 1.84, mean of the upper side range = 1.64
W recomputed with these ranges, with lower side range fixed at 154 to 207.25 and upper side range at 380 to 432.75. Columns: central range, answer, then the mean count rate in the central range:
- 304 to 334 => -2.9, 1.79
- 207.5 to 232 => 1.5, 1.7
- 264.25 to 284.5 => -2.7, 1.94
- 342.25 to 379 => -2.1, 1.64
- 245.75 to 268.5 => -0.3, 1.77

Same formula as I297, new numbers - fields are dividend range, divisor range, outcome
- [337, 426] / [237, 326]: 0.86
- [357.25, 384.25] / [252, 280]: 0.89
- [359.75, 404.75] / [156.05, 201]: 0.84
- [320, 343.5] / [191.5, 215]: 0.86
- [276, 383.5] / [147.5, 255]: 1.03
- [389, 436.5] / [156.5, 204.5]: 0.76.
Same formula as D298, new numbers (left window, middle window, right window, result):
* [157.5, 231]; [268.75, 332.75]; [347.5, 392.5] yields -4.0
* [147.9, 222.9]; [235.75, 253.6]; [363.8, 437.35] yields 3.4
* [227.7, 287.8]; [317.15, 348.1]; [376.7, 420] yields -3.0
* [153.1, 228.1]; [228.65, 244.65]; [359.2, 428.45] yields 4.8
